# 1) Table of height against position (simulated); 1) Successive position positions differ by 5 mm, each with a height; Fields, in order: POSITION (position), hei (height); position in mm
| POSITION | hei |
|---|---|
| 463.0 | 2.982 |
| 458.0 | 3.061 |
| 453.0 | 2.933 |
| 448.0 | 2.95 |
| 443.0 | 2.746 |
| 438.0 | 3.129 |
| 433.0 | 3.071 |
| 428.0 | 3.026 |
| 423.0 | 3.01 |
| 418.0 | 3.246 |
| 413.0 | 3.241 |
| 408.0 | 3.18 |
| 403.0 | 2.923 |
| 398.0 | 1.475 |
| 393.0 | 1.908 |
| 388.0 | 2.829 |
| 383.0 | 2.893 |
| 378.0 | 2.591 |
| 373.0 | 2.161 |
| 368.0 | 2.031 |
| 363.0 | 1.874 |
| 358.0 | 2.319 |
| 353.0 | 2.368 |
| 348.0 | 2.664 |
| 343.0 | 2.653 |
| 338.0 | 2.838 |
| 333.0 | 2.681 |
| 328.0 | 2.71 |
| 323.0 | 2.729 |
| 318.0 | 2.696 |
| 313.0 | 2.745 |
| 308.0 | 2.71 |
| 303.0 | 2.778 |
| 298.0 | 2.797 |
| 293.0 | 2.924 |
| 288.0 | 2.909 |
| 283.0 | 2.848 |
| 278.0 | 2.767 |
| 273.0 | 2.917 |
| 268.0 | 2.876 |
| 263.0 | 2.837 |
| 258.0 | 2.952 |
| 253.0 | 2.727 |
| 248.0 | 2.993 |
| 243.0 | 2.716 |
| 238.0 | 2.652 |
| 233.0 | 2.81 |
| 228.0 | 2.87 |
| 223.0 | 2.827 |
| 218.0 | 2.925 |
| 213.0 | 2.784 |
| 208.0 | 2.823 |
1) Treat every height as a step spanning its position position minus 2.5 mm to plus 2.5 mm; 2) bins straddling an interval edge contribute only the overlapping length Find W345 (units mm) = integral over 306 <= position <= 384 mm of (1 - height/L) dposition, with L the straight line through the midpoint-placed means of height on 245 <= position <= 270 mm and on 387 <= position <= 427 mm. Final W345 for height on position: 7.2 mm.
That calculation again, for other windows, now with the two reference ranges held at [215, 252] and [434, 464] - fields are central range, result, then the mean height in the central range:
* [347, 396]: 9.61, 2.35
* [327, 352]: 1.79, 2.69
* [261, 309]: 0.30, 2.84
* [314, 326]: 0.69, 2.72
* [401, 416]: -0.93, 3.13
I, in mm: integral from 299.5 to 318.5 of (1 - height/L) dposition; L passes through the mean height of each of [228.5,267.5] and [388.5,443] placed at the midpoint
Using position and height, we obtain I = 0.5 mm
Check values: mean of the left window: 2.82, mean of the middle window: 2.74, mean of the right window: 2.82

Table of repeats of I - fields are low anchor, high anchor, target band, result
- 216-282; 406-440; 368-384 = 3.23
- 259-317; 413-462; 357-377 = 5.57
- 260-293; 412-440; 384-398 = 3.62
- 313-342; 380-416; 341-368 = 3.58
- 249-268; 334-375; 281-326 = -2.73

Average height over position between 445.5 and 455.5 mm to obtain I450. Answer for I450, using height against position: 2.94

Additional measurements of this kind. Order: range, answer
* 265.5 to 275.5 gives 2.9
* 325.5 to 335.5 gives 2.7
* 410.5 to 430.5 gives 3.13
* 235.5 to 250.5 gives 2.79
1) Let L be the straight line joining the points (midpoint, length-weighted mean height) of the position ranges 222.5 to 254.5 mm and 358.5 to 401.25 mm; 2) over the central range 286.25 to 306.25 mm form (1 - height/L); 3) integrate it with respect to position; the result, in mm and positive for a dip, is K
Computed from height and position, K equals -2.1 mm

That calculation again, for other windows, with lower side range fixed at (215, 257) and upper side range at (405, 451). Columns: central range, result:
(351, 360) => 1.9 mm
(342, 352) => 1.2 mm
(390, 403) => 4.5 mm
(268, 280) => 0.1 mm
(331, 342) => 0.7 mm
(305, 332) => 1.9 mm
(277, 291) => 0.1 mm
